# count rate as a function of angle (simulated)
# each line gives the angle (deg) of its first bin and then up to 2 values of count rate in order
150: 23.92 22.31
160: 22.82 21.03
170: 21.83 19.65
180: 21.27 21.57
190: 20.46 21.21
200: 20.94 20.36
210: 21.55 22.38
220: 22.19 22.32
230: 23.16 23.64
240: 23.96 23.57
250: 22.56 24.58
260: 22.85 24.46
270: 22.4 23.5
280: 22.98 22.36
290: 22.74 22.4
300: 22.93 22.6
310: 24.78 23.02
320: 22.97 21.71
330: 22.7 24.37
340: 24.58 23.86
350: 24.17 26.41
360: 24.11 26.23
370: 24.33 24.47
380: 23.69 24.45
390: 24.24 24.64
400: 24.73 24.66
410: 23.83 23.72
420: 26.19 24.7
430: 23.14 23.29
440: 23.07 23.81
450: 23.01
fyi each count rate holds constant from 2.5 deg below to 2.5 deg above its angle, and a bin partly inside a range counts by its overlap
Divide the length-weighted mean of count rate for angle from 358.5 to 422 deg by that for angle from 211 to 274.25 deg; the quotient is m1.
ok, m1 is 1.06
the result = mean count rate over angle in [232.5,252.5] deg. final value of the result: 23.4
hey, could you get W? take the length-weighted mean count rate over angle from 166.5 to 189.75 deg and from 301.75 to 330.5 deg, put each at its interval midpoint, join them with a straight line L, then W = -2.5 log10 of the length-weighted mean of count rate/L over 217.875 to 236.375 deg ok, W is -0.05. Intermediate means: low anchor 21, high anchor 23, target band 22.8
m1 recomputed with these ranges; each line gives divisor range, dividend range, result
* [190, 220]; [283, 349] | 1.09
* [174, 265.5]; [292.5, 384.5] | 1.07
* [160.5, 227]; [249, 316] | 1.09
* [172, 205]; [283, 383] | 1.14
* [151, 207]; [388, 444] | 1.14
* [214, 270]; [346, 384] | 1.06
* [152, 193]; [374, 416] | 1.13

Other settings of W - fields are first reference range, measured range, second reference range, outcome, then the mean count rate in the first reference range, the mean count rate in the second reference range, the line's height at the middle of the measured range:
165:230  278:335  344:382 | 0.03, 21.4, 24.7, 23.6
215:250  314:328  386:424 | 0.06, 23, 24.6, 23.8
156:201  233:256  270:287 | -0.06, 21.2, 22.9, 22.3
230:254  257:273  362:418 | 0.02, 23.5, 24.5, 23.6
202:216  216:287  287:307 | -0.06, 21.3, 22.7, 22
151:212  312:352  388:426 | 0.00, 21.3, 24.6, 23.5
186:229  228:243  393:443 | -0.08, 21.5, 24.2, 21.9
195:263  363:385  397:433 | -0.03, 22.6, 24.4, 24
